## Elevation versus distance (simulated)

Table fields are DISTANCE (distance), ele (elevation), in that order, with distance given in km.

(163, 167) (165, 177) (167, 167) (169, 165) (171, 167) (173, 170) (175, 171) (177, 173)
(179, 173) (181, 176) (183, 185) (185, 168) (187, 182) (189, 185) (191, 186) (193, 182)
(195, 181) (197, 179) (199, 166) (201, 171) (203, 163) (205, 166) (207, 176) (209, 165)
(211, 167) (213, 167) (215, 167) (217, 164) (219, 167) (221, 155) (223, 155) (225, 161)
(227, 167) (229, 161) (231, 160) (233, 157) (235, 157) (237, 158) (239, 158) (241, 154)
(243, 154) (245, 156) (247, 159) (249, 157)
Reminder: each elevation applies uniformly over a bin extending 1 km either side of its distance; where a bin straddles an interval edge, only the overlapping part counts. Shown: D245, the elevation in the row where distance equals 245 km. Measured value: 156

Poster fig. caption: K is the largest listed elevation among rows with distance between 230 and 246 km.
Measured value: 160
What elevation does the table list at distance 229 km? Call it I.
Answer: 161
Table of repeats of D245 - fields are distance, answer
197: 179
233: 157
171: 167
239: 158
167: 167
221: 155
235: 157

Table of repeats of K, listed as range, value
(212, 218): 167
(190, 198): 186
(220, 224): 155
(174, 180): 173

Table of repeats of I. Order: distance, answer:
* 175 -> 171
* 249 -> 157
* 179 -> 173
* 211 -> 167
